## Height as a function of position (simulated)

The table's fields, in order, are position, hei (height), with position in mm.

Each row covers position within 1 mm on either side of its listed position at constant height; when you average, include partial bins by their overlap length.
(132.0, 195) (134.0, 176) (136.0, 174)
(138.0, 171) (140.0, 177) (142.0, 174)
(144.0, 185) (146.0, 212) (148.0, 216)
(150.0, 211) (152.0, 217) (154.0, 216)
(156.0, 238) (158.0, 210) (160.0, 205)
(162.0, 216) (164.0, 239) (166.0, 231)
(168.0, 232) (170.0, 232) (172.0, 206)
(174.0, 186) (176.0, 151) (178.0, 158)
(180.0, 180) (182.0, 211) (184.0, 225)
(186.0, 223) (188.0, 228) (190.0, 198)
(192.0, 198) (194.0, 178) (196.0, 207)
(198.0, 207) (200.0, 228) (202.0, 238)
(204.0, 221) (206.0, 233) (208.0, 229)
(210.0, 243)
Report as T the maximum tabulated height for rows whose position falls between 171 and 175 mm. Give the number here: 206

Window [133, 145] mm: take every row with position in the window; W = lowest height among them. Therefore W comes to 171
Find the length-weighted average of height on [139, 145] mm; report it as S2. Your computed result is 179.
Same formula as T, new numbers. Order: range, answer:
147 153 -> 217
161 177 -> 239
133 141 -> 177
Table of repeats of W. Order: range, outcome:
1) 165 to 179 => 151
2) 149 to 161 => 205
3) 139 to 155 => 174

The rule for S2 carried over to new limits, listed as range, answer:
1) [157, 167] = 220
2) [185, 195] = 205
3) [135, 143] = 174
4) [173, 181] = 169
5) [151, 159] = 220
